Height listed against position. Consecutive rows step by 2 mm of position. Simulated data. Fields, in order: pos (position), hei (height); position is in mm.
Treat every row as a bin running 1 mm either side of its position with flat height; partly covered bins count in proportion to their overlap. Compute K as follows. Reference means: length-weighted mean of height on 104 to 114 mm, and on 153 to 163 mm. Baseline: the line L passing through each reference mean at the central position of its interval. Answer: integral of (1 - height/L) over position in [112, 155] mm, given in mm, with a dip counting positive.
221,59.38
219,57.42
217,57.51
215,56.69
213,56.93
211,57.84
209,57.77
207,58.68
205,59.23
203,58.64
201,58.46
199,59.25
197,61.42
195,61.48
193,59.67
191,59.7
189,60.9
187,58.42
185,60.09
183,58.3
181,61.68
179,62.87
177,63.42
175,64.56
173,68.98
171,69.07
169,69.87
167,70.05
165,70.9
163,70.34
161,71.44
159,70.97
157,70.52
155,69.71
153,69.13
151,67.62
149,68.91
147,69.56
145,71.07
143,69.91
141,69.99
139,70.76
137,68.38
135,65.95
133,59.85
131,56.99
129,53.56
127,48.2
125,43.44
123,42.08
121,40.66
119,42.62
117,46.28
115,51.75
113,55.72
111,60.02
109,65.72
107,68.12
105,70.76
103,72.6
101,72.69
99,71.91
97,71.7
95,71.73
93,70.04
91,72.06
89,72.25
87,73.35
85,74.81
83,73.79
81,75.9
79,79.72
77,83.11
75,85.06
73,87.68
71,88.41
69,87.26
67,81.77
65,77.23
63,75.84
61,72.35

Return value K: 5.4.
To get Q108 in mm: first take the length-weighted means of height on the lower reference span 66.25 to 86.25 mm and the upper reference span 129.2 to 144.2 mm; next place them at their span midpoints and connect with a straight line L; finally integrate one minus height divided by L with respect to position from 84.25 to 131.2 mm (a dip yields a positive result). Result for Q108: 7.9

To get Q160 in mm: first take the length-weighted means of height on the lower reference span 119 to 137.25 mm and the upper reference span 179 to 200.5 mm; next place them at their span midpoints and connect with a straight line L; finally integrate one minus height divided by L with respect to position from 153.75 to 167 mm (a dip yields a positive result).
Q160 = -3.4 mm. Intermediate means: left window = 52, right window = 60.2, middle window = 70.6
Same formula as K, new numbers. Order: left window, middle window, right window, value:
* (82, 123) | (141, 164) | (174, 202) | -2.8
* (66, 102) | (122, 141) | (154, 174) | 4.1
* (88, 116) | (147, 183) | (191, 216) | -3.3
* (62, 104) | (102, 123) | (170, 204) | 4.7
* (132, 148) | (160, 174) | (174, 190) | -1.4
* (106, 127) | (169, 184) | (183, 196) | -1.6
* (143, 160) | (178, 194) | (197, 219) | 0.6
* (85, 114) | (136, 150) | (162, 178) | -0.2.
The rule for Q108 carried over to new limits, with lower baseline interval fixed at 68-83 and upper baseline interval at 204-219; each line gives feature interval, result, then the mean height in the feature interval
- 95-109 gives 1.3 mm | 70.9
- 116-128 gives 4.9 mm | 43.9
